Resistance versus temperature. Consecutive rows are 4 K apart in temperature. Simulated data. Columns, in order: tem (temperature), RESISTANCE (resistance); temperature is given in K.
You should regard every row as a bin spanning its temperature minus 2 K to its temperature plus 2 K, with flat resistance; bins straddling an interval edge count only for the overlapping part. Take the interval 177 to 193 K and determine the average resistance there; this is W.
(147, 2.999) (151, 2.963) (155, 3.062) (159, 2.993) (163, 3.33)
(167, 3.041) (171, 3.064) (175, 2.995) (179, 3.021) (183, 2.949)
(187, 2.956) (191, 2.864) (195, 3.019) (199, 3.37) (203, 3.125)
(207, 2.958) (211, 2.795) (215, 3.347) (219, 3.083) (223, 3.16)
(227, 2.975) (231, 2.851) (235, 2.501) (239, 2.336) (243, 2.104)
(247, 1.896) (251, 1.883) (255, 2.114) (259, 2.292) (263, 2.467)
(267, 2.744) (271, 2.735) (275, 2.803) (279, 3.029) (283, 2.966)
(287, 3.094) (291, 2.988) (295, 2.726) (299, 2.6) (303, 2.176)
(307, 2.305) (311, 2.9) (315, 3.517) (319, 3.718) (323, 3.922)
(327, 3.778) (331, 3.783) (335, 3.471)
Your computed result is 2.95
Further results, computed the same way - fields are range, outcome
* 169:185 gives 3.01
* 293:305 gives 2.5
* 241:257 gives 2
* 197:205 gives 3.25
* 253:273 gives 2.47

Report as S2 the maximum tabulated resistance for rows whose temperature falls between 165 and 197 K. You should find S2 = 3.064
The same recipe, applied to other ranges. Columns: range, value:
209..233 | 3.347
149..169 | 3.33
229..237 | 2.851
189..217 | 3.37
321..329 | 3.922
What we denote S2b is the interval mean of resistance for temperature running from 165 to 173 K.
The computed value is 3.05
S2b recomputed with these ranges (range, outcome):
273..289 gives 2.97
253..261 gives 2.2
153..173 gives 3.1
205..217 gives 3.03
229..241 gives 2.56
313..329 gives 3.73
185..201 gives 3.05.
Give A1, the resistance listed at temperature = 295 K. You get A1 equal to 2.726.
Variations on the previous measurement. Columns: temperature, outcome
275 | 2.803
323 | 3.922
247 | 1.896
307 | 2.305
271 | 2.735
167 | 3.041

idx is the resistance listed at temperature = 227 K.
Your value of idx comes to 2.975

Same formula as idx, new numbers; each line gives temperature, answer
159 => 2.993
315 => 3.517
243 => 2.104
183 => 2.949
